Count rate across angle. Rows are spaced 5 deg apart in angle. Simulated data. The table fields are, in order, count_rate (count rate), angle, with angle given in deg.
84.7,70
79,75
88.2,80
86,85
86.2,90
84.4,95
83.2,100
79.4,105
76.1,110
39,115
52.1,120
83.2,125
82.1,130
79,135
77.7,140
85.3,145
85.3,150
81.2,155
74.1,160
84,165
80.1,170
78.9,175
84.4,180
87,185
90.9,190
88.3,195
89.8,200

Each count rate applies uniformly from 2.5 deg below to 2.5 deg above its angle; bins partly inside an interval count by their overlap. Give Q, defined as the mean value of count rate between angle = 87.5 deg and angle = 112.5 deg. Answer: 81.9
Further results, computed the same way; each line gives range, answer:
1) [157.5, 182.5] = 80.3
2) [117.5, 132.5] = 72.5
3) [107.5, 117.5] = 57.5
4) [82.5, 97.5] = 85.5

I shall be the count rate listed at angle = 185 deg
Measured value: 87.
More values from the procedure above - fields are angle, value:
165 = 84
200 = 89.8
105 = 79.4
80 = 88.2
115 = 39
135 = 79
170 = 80.1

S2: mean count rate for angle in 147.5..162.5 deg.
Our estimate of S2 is 80.2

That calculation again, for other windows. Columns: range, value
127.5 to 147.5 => 81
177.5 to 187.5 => 85.7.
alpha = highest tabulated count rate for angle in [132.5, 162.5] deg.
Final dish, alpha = 85.3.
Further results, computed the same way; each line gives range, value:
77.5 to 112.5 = 88.2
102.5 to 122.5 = 79.4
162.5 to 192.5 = 90.9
